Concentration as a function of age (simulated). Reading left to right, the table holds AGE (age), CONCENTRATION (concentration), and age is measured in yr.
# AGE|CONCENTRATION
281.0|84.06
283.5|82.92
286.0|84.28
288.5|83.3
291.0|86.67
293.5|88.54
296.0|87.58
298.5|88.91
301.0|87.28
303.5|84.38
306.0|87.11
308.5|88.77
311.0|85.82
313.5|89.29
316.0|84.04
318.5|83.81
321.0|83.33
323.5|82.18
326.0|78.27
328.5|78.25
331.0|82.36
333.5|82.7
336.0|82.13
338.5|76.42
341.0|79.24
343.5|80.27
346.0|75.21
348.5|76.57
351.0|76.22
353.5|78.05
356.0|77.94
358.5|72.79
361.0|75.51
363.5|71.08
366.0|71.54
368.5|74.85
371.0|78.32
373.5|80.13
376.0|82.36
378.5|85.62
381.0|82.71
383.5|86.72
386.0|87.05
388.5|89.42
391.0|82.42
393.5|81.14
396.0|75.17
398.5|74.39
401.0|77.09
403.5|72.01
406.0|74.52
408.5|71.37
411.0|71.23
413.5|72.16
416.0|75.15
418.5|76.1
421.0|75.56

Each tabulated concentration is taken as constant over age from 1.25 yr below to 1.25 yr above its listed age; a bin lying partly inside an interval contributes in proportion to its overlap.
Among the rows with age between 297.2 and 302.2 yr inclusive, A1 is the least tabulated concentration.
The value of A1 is 87.28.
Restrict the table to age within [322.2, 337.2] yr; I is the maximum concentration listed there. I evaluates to 82.7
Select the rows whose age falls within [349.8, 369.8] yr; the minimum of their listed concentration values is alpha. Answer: 71.08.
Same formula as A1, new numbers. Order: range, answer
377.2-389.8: 82.71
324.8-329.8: 78.25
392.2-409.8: 71.37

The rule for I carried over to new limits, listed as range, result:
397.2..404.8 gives 77.09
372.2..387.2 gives 87.05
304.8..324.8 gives 89.29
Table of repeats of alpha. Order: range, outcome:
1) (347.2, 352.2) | 76.22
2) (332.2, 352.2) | 75.21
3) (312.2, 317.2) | 84.04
